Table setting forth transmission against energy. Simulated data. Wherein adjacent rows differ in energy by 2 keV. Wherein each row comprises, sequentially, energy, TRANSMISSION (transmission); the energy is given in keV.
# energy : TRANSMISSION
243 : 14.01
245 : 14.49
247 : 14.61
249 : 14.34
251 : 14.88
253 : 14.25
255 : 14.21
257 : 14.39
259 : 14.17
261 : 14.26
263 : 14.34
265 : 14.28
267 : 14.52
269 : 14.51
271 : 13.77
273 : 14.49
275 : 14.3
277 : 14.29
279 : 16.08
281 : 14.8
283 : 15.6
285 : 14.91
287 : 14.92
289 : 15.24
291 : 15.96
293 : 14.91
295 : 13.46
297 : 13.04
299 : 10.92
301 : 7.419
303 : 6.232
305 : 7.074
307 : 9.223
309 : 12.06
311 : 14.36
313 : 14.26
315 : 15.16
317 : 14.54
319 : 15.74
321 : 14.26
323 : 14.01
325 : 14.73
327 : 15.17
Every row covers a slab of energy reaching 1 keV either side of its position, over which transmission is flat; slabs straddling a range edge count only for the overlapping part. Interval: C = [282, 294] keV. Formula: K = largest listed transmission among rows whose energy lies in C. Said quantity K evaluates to 15.96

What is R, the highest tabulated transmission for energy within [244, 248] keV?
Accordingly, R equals 14.61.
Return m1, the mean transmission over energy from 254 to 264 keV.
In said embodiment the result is 14.3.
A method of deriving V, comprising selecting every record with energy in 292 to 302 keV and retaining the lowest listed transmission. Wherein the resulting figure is 7.419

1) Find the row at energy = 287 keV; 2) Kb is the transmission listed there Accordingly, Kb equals 14.92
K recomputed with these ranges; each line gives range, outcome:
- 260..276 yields 14.52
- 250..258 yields 14.88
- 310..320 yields 15.74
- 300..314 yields 14.36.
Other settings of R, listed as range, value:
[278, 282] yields 16.08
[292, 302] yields 14.91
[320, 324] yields 14.26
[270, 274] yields 14.49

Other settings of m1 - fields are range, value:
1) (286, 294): 15.3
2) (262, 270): 14.4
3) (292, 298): 13.8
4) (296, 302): 10.5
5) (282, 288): 15.1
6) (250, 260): 14.4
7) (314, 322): 14.9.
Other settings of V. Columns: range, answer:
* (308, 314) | 12.06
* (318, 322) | 14.26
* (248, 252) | 14.34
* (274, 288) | 14.29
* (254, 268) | 14.17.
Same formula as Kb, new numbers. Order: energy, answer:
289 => 15.24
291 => 15.96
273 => 14.49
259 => 14.17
